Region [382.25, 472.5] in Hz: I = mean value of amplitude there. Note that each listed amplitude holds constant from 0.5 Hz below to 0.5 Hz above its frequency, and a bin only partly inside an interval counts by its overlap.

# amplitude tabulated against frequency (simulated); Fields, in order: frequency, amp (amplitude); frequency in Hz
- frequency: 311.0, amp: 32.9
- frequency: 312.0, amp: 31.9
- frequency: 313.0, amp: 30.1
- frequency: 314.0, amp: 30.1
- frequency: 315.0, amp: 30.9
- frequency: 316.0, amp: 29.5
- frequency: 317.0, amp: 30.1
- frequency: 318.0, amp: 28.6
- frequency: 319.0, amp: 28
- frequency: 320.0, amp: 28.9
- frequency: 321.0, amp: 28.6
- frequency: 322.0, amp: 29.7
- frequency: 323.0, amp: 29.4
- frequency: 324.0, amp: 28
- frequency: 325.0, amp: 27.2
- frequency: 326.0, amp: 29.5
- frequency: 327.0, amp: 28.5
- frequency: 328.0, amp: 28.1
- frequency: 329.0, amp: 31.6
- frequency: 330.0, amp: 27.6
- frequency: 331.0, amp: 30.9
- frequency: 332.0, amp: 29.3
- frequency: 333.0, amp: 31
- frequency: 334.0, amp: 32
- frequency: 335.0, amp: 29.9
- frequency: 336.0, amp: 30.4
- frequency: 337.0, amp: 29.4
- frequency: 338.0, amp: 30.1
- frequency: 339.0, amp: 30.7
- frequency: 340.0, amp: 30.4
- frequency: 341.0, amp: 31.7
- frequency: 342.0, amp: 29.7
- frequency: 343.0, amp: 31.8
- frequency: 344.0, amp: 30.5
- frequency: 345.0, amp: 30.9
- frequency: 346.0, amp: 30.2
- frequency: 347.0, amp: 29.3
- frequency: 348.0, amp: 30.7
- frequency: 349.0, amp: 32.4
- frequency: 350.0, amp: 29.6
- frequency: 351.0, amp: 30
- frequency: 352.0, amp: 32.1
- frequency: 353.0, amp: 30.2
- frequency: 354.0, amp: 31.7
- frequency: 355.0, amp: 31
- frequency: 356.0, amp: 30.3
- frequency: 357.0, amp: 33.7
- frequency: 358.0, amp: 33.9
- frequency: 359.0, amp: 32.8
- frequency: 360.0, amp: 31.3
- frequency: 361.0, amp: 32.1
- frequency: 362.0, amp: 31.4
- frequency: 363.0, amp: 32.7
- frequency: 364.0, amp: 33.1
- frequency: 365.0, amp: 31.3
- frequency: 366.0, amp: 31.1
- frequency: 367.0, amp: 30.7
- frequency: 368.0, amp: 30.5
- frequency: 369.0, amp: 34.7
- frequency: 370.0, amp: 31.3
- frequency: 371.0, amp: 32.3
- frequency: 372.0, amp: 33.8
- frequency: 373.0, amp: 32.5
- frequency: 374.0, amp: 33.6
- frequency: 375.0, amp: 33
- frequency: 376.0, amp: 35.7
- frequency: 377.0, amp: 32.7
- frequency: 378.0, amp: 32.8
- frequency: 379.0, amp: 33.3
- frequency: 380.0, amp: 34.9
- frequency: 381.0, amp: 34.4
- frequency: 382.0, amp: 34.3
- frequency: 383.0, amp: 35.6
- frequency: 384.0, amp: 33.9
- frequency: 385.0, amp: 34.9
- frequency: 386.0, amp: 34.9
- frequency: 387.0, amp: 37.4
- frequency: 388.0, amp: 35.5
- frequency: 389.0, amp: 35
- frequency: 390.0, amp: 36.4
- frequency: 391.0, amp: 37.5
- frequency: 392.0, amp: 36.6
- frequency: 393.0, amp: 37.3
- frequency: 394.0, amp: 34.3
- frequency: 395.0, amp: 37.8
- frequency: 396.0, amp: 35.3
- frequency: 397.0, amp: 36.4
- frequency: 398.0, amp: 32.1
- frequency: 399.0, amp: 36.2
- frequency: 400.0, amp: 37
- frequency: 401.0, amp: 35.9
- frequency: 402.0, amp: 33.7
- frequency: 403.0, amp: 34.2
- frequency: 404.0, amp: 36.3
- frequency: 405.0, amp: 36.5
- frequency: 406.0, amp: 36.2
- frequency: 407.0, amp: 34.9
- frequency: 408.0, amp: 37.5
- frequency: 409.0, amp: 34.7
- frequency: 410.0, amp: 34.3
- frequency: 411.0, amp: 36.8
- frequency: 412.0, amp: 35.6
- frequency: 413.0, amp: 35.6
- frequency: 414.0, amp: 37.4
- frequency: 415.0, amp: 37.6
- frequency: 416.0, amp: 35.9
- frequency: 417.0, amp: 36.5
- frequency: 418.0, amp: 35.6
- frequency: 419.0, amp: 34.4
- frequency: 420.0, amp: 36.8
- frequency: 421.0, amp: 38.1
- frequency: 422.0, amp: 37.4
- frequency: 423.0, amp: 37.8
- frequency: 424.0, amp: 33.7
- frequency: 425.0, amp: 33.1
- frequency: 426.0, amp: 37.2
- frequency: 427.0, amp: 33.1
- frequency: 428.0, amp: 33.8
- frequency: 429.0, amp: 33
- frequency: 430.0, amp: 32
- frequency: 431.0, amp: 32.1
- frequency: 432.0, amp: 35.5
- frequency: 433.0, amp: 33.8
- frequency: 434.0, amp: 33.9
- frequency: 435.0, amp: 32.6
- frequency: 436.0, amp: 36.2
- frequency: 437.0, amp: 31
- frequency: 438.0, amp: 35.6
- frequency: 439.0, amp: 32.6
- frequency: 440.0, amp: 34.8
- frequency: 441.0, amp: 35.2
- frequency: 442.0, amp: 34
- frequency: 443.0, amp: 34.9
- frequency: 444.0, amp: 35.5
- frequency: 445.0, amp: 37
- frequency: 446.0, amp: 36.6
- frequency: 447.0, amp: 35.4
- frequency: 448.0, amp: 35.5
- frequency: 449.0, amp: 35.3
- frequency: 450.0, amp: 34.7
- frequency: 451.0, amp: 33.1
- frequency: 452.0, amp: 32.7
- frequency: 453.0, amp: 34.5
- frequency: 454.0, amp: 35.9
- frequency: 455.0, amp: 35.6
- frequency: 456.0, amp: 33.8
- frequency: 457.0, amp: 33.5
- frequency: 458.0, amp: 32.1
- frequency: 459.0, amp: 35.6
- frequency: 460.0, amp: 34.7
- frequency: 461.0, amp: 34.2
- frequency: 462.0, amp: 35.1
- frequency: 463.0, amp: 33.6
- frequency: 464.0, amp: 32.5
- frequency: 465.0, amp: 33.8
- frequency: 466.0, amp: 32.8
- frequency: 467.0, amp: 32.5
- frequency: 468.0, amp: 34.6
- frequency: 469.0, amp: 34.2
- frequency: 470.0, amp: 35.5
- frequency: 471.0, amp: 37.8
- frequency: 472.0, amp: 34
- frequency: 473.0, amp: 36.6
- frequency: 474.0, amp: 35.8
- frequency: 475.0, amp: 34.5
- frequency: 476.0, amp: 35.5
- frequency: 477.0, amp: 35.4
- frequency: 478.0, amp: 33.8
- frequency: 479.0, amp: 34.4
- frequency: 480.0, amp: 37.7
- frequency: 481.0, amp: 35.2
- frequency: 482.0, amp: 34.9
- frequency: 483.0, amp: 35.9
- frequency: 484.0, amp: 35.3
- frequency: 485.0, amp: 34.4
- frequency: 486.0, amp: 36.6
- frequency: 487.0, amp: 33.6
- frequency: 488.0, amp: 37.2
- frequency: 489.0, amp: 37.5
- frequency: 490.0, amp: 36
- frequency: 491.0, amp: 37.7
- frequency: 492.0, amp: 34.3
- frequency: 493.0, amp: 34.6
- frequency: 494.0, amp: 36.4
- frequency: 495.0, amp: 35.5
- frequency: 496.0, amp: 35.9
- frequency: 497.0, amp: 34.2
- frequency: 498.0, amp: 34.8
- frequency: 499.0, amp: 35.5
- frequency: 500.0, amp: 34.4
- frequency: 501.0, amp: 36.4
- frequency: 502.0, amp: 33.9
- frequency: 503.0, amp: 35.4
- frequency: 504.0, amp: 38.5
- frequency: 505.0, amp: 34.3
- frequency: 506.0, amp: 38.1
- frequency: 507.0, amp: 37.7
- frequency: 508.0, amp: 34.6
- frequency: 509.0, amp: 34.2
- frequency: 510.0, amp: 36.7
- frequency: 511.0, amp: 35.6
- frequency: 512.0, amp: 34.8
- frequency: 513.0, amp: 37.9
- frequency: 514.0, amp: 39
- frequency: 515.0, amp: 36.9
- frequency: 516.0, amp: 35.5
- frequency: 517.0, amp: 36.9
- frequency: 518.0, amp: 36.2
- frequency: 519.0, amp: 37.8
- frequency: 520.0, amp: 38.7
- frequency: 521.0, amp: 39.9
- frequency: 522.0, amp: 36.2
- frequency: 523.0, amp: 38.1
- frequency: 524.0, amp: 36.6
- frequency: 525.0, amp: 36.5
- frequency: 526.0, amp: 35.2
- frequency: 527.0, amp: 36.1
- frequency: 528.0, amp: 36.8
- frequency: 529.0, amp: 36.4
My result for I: 35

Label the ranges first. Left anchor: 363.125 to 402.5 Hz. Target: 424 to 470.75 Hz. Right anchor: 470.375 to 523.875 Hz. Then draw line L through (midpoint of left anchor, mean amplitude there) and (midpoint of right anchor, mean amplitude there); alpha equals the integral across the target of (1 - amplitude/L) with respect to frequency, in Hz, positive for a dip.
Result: 1.4 Hz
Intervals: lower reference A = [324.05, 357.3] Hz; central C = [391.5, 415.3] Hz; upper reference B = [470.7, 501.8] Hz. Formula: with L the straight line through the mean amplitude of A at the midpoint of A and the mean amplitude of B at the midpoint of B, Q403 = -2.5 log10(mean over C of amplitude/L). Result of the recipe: -0.10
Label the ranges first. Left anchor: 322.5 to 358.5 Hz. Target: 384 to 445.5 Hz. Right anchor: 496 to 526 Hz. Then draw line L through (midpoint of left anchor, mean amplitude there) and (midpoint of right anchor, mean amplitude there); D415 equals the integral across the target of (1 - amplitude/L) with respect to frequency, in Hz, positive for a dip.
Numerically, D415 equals -4.4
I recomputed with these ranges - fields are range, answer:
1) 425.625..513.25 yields 34.9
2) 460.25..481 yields 34.7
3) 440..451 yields 35.3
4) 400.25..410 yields 35.5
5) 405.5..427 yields 36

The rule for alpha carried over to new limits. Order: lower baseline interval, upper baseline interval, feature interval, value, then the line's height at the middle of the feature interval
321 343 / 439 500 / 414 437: -1.15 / 33.3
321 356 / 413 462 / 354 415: -3.74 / 32.3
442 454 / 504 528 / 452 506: 1.09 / 35.8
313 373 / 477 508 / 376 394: -1.73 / 32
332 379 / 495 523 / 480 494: -0.04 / 35.6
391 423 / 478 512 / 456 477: 0.77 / 35.8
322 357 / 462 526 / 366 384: -1.01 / 31.5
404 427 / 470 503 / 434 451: 0.51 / 35.8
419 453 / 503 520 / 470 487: 0.14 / 35.7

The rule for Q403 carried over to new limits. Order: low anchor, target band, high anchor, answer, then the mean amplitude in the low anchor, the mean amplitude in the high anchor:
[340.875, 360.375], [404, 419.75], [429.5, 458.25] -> -0.086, 31.2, 34.3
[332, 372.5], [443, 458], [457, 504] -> -0.021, 31.3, 35.1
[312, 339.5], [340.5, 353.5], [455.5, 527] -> -0.012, 29.6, 35.6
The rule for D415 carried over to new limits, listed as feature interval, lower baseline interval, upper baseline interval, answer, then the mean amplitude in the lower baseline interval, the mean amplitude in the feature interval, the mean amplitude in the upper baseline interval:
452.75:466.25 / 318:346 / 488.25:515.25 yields 0.1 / 29.8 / 34.1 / 36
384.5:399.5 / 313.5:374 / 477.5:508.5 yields -1.7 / 30.7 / 35.8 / 35.6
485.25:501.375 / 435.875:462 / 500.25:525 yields 0.2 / 34.6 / 35.6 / 36.6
